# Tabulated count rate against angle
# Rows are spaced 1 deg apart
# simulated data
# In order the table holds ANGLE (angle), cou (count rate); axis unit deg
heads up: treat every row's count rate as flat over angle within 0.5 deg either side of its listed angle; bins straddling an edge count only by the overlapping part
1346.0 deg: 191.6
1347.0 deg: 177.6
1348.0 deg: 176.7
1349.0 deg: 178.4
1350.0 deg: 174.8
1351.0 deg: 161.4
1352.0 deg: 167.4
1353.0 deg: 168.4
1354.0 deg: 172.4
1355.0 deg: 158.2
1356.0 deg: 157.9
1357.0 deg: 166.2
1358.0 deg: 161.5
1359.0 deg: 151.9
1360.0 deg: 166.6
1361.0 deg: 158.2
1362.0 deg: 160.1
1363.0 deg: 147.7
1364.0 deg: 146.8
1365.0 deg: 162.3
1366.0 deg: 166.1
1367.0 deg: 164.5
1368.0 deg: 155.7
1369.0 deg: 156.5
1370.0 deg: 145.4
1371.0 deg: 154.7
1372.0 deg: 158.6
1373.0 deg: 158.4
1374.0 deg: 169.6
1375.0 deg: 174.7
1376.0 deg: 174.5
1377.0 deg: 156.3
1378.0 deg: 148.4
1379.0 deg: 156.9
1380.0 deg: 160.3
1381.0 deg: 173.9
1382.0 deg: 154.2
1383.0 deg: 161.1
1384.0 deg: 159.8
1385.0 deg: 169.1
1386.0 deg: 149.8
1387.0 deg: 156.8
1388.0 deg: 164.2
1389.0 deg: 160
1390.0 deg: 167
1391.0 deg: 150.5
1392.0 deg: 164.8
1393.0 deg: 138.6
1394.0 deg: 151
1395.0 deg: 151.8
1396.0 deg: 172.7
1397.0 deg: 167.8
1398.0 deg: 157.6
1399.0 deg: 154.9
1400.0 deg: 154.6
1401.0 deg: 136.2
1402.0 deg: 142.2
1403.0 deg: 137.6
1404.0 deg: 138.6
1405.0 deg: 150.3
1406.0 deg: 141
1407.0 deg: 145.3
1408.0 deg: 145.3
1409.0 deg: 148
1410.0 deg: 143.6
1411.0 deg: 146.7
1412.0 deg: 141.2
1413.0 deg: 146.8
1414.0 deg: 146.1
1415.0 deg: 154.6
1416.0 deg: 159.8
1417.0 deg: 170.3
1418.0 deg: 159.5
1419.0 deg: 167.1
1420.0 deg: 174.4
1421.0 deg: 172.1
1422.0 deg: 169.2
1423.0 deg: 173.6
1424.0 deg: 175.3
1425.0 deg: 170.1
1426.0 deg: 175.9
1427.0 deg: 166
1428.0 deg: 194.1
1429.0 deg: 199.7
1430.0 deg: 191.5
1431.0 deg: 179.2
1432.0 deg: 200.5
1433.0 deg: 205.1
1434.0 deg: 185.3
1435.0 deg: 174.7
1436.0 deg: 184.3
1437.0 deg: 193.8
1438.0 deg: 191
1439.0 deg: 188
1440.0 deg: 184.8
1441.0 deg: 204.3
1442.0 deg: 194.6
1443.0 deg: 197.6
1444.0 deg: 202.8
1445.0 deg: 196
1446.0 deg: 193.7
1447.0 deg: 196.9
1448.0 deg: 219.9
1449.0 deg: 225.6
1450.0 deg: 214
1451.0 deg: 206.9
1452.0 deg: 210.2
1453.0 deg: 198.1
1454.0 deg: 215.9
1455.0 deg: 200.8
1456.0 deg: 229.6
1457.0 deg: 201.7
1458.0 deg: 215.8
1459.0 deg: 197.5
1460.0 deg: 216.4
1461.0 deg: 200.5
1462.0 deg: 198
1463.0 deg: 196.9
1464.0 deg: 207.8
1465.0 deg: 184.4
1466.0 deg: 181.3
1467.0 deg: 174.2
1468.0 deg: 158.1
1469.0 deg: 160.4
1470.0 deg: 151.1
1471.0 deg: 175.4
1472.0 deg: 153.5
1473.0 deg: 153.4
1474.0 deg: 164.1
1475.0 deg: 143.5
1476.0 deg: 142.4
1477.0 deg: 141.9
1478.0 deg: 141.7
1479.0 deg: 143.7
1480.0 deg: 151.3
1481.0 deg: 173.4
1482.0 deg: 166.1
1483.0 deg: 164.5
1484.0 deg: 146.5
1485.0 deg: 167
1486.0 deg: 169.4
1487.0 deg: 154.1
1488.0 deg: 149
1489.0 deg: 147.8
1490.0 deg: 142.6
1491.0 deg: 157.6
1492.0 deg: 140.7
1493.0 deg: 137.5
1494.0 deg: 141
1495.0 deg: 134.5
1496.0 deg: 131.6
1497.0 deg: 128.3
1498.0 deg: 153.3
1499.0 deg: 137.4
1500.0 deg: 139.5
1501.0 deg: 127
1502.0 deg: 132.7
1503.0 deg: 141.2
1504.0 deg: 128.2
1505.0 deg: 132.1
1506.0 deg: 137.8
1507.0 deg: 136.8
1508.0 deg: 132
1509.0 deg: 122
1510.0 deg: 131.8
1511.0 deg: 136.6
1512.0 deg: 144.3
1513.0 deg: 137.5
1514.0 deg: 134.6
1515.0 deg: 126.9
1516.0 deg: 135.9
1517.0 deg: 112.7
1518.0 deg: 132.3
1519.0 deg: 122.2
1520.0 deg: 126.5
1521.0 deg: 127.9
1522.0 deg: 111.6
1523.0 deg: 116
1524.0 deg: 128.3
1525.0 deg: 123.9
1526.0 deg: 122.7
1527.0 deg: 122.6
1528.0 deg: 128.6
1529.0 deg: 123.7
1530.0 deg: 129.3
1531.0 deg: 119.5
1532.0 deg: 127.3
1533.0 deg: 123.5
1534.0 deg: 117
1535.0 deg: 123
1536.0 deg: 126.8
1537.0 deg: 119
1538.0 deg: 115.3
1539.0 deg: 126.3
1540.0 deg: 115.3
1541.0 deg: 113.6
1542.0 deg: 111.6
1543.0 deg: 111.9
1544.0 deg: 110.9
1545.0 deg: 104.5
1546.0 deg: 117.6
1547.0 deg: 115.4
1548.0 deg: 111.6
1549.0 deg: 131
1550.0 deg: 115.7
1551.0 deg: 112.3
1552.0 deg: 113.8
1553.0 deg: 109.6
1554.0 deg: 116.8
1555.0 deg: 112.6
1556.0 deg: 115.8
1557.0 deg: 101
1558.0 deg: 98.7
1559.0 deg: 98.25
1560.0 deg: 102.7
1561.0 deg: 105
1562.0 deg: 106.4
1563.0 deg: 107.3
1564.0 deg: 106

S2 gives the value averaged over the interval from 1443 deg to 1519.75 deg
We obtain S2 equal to 163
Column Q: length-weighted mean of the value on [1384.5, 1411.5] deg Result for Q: 152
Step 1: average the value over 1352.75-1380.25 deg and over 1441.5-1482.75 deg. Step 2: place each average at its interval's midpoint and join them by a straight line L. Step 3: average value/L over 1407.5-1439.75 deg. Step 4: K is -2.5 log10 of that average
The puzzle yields 0.02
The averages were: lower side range 160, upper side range 185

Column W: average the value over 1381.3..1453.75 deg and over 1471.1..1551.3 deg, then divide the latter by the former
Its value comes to 0.8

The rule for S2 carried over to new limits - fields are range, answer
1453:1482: 178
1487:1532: 133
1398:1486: 175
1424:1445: 189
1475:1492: 153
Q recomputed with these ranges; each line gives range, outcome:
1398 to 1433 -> 162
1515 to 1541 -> 123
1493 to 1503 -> 136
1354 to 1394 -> 159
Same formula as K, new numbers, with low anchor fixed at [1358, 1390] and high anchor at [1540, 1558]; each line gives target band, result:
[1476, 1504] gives -0.14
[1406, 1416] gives 0.02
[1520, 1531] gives -0.04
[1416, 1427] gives -0.16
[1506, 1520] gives -0.07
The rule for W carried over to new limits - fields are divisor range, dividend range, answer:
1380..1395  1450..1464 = 1.31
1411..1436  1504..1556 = 0.71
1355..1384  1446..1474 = 1.21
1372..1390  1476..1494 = 0.94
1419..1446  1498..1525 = 0.70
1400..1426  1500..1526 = 0.84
